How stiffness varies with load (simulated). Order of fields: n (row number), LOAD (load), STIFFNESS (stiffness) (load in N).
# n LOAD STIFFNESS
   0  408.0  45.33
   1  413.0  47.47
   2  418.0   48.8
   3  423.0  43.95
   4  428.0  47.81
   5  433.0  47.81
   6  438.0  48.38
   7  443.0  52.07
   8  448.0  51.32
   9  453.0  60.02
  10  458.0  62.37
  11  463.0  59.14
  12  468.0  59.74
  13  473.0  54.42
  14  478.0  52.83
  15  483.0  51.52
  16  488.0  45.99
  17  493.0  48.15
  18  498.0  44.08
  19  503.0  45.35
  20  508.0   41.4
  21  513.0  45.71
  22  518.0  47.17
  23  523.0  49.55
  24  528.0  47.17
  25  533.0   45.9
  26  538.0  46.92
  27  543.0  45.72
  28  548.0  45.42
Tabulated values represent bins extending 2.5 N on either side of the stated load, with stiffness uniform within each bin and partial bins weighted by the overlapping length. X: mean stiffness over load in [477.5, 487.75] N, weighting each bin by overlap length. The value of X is 50.7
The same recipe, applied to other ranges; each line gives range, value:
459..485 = 56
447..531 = 50.9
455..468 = 60.5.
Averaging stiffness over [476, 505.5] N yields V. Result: 47.9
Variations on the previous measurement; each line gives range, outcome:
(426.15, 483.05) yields 54.1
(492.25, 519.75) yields 45.1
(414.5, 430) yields 46.9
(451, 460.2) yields 61.2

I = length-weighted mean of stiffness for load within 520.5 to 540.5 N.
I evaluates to 47.4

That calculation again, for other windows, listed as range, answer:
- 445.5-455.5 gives 55.7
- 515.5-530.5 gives 48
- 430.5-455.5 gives 51.9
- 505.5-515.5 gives 43.6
